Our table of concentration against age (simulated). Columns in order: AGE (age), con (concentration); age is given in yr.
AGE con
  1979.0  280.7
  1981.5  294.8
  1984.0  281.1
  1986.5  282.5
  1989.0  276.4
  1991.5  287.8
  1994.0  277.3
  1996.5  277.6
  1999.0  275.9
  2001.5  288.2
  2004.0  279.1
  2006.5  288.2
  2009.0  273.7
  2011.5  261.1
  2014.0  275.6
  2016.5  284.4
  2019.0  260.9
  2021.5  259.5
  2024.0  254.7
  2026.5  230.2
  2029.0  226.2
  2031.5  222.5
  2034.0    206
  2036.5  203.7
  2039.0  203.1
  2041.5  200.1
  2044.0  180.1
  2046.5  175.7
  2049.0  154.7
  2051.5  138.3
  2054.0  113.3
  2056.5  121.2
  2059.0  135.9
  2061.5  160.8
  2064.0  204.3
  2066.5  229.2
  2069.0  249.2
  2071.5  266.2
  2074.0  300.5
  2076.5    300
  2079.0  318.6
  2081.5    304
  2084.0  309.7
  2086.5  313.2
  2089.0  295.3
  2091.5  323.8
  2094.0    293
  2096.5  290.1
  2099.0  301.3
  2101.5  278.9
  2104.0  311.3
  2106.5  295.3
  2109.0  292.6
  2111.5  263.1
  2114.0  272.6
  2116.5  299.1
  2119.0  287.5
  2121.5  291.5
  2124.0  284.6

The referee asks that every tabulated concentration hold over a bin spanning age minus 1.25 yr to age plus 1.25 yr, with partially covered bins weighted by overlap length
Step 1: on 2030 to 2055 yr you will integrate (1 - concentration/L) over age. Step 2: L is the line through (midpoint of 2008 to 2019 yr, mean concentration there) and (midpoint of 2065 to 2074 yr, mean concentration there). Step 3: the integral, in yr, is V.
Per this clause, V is 7.8 yr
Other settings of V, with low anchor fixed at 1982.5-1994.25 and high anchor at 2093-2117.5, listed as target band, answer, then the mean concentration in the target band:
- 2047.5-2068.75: 9.3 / 162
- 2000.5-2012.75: 0.2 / 278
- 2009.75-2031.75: 2.3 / 255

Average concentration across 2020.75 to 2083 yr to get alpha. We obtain 214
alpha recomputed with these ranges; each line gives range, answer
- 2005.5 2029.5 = 262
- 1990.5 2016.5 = 279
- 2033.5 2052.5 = 182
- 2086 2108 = 300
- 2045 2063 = 144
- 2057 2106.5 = 271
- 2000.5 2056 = 225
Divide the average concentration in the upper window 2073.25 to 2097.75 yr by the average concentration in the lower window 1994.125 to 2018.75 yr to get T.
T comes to 1.10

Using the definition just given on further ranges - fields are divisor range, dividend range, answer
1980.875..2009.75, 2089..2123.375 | 1.04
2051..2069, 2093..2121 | 1.76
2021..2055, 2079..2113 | 1.51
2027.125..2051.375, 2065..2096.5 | 1.49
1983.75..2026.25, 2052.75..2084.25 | 0.84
